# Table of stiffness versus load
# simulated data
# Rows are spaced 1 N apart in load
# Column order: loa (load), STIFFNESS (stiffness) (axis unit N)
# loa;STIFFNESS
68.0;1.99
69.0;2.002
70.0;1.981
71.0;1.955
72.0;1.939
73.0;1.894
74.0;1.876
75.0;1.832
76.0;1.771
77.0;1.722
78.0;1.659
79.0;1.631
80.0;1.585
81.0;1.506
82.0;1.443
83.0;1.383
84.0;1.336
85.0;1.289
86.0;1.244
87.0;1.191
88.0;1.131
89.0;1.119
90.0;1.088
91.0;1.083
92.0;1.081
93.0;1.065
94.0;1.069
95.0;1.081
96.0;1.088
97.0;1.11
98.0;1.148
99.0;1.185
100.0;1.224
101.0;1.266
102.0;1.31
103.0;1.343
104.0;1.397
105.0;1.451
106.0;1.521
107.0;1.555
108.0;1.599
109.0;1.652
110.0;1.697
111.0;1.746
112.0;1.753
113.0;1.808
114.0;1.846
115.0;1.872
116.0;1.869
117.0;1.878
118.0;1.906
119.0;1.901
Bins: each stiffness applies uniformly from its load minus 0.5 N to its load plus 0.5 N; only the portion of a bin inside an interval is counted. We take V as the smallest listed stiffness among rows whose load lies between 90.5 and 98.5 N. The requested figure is 1.065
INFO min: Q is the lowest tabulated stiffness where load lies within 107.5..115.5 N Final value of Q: 1.599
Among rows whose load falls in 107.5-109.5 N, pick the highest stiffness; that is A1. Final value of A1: 1.652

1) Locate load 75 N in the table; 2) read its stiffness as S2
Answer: 1.832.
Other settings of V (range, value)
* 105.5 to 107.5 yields 1.521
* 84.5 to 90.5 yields 1.088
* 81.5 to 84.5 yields 1.336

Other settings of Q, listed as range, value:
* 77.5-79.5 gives 1.631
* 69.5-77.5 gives 1.722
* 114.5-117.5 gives 1.869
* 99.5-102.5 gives 1.224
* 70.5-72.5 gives 1.939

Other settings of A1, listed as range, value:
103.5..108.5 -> 1.599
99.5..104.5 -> 1.397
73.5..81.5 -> 1.876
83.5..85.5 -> 1.336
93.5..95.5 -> 1.081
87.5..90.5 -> 1.131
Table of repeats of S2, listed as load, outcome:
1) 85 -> 1.289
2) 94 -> 1.069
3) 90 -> 1.088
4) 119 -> 1.901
